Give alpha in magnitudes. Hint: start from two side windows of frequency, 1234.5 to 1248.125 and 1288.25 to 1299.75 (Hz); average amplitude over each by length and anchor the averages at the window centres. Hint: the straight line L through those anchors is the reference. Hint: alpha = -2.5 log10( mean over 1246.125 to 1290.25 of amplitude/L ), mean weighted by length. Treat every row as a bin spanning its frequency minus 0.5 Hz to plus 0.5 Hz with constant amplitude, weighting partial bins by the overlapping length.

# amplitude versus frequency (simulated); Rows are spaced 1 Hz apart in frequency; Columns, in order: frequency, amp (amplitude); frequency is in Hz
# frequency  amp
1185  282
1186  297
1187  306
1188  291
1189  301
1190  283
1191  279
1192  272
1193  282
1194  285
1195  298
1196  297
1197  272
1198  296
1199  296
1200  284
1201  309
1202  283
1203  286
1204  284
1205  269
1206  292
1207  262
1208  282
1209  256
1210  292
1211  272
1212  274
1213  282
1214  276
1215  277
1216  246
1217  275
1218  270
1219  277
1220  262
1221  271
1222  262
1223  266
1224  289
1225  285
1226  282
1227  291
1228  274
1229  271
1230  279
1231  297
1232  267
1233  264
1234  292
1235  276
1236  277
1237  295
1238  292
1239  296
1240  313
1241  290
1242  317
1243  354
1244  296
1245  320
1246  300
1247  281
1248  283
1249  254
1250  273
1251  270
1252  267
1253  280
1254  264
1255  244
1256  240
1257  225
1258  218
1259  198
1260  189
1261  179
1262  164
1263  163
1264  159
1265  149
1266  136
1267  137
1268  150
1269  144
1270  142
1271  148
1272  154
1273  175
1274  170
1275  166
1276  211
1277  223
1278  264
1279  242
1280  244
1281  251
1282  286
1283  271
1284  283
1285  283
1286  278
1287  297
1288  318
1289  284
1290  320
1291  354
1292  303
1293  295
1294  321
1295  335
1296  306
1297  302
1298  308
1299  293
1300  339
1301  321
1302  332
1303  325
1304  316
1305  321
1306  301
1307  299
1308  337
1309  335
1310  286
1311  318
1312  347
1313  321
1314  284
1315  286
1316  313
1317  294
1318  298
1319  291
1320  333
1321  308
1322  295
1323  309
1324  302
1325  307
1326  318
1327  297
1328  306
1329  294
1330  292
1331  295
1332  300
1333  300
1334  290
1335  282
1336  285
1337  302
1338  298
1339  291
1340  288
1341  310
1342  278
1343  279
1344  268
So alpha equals 0.336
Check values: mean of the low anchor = 300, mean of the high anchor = 312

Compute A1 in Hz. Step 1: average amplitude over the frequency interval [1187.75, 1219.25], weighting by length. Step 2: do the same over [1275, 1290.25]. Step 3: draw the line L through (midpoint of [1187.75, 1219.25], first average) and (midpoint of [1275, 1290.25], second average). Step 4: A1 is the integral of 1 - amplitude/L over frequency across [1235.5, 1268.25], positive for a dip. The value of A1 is 3.2 Hz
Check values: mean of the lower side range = 281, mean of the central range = 245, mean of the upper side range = 266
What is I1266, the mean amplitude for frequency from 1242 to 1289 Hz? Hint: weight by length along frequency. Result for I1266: 231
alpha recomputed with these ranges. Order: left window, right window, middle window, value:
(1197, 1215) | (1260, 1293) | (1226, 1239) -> -0.09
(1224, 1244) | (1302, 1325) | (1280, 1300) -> 0.02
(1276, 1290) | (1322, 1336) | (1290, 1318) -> -0.11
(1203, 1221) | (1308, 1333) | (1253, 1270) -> 0.47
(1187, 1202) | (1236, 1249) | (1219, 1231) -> 0.07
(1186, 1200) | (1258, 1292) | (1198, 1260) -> -0.08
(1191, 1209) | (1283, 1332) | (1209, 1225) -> 0.06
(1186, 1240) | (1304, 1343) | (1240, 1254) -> -0.01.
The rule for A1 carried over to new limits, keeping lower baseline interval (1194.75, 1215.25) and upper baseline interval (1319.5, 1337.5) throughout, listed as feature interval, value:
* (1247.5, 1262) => 2.54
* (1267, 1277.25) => 4.45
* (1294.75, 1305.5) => -0.76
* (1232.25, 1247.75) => -0.48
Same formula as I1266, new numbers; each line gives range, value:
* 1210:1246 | 284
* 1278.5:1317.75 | 304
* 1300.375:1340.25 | 306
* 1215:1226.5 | 272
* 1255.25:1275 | 171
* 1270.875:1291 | 248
